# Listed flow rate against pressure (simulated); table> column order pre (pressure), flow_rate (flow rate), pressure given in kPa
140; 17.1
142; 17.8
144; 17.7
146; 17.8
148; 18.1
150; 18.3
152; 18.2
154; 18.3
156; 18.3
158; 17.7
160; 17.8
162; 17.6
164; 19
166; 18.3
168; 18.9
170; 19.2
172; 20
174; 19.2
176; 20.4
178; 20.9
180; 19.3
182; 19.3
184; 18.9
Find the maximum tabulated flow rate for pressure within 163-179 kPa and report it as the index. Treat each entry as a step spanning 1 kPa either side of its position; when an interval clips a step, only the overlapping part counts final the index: 20.9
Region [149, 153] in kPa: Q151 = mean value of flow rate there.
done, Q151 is 18.2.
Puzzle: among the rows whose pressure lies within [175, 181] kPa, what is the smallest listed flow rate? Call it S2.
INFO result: 19.3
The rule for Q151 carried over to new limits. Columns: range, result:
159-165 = 18.1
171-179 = 20.1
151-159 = 18.1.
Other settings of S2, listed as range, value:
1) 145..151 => 17.8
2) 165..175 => 18.3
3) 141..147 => 17.7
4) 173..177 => 19.2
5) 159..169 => 17.6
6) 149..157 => 18.2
